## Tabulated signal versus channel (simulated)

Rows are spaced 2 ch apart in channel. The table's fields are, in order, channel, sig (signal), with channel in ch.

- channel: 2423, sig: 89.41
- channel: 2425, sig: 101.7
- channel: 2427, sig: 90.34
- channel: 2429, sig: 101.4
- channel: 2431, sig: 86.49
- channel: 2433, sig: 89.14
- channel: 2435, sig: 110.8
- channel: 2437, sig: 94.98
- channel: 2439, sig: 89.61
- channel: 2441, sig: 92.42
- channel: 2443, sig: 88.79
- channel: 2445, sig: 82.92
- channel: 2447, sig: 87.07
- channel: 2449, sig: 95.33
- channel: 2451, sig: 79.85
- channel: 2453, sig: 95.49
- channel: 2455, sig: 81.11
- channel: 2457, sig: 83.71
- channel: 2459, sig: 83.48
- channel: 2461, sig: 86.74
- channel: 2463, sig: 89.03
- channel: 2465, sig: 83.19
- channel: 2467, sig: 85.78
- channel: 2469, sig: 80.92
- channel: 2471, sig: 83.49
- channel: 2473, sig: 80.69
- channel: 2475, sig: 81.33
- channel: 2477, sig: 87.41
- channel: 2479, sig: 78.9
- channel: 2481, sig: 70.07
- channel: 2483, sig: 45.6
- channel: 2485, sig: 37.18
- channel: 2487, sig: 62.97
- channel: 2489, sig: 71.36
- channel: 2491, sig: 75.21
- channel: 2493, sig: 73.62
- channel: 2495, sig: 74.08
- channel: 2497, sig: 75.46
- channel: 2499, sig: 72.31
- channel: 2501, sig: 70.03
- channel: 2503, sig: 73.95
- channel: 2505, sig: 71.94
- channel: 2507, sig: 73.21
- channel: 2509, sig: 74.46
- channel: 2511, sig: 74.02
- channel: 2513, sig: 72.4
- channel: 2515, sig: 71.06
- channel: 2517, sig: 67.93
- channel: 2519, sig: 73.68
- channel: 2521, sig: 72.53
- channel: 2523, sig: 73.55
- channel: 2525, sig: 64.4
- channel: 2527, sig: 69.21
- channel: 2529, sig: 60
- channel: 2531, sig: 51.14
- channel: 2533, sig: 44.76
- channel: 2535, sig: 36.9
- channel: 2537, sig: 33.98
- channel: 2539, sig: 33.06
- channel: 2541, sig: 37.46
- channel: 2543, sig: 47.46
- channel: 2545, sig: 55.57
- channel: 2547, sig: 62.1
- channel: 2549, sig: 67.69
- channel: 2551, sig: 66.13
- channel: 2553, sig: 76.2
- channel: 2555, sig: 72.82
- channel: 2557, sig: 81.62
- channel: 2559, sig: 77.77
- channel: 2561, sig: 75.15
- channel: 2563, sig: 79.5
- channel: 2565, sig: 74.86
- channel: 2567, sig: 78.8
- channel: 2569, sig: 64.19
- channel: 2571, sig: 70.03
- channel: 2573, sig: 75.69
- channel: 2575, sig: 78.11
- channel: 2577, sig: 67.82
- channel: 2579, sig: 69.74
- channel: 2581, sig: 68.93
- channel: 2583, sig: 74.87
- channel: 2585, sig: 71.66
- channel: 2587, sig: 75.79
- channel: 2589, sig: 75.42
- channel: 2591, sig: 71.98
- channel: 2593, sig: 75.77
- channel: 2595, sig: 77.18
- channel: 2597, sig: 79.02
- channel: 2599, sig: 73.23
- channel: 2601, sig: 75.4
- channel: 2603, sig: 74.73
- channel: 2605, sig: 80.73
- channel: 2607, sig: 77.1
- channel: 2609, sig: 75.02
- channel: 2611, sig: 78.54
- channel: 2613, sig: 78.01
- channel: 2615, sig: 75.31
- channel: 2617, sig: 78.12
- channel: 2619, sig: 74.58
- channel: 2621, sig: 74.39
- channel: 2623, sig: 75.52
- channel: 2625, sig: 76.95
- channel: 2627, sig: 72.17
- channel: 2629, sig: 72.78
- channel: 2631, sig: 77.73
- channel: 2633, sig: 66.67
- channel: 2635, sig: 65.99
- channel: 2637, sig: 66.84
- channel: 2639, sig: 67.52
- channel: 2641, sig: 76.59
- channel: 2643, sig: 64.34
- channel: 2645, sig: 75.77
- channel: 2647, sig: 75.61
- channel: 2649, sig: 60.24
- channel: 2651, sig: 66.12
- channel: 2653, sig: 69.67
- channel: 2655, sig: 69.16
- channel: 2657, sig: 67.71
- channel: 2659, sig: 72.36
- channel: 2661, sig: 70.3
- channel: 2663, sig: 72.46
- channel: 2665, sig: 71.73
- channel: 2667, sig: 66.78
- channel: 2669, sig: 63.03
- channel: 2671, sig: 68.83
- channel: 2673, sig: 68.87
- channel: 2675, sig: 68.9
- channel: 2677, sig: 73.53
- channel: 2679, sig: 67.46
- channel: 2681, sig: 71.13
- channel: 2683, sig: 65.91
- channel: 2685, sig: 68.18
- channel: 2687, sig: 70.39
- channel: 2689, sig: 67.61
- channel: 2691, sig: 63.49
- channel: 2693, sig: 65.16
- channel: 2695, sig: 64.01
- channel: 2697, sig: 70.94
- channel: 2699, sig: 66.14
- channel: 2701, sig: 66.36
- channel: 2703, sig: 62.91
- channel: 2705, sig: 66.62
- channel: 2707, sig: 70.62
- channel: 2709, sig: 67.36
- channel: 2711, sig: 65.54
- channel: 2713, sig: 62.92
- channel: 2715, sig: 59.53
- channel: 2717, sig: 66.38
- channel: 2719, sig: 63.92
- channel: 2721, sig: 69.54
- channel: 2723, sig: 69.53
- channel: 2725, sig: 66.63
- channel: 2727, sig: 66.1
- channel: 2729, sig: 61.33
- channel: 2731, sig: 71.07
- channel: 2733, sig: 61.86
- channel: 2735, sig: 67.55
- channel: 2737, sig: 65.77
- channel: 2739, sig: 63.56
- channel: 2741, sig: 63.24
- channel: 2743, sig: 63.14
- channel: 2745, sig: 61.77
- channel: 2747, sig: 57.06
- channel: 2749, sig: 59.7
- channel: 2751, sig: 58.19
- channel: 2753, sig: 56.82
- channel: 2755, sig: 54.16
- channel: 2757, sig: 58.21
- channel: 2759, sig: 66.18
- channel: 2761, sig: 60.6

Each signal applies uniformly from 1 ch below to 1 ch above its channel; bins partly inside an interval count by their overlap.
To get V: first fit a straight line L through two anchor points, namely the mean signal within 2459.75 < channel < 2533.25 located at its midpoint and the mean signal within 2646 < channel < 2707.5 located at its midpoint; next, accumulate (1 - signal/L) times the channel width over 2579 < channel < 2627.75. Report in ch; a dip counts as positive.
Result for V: -3.9 ch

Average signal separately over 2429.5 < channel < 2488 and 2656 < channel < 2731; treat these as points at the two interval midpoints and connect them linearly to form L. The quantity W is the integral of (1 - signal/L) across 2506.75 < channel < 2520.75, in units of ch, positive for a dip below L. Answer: 1.2 ch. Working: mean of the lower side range 82.7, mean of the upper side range 67.4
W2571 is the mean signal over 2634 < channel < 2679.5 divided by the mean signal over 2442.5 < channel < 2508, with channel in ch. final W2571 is 0.89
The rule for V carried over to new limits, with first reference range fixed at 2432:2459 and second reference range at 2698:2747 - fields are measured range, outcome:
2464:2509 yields 6.8 ch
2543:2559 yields 2.5 ch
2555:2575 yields 1.0 ch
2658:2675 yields 0.2 ch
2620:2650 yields 0.7 ch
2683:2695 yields 0.3 ch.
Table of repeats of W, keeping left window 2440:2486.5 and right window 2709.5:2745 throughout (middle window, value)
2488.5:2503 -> 1.0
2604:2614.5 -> -0.8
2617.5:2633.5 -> -0.7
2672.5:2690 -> -0.3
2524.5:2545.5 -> 7.8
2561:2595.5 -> 0.2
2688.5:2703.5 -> 0.2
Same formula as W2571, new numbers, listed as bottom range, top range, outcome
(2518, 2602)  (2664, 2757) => 0.98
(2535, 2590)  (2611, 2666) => 1.08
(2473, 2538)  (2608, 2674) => 1.07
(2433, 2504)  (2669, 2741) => 0.83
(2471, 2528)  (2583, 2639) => 1.05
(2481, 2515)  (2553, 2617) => 1.09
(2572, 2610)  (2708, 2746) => 0.87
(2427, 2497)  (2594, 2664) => 0.89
